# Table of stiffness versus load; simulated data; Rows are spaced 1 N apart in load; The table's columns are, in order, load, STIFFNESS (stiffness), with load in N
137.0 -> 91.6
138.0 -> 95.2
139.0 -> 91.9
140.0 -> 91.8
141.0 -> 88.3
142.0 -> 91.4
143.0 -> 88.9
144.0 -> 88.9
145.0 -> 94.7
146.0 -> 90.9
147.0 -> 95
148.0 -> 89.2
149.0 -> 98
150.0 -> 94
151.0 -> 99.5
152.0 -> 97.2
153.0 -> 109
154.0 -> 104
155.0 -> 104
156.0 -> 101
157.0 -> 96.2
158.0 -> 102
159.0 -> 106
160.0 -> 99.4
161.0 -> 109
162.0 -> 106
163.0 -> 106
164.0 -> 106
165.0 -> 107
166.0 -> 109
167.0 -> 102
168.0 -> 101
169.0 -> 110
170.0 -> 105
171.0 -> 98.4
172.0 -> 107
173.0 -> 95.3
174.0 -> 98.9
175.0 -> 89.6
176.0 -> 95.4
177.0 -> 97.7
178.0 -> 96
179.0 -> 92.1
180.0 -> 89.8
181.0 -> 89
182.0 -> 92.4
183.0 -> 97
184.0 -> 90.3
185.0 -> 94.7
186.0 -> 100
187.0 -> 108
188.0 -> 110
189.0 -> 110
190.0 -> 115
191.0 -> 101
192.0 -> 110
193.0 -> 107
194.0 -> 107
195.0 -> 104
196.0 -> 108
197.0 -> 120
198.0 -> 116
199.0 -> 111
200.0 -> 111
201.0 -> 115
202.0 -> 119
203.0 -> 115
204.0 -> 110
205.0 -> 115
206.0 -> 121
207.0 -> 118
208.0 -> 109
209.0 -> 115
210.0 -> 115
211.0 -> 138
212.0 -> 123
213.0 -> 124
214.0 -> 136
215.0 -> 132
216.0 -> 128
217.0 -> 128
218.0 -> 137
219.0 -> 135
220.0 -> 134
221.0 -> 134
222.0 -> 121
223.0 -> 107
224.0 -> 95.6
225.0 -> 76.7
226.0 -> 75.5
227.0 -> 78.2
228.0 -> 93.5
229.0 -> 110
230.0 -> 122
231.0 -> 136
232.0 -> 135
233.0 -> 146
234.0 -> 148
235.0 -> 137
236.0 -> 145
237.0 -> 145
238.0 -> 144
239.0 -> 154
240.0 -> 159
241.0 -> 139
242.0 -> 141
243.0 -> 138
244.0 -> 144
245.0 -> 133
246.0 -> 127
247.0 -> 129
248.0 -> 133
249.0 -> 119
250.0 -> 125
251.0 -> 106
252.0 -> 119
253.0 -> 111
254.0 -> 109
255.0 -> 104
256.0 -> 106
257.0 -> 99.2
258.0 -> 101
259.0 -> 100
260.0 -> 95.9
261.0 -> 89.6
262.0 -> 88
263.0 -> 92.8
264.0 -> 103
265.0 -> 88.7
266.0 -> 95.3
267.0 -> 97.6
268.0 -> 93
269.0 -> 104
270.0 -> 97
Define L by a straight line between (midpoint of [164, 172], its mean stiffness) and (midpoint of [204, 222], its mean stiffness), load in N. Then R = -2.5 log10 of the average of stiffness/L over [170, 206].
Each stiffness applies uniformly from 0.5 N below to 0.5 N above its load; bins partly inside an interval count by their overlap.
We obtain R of 0.10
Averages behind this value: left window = 105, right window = 125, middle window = 104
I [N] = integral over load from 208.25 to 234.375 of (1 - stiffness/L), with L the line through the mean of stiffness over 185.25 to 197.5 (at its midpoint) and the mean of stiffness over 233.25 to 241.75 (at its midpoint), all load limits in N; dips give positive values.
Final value 2.5 N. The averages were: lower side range 108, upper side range 146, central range 120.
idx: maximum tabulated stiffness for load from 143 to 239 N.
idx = 154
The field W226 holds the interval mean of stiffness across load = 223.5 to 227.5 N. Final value 81.5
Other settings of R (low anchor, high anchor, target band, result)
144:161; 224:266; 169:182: 0.07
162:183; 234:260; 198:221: -0.09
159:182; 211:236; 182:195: 0.04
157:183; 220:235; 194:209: -0.05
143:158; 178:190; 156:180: -0.04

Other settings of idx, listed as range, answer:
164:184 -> 110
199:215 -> 138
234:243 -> 159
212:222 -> 137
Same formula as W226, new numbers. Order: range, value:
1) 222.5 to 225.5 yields 93.1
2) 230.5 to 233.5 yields 139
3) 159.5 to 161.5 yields 104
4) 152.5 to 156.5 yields 104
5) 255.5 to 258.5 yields 102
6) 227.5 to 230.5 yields 108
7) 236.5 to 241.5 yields 148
